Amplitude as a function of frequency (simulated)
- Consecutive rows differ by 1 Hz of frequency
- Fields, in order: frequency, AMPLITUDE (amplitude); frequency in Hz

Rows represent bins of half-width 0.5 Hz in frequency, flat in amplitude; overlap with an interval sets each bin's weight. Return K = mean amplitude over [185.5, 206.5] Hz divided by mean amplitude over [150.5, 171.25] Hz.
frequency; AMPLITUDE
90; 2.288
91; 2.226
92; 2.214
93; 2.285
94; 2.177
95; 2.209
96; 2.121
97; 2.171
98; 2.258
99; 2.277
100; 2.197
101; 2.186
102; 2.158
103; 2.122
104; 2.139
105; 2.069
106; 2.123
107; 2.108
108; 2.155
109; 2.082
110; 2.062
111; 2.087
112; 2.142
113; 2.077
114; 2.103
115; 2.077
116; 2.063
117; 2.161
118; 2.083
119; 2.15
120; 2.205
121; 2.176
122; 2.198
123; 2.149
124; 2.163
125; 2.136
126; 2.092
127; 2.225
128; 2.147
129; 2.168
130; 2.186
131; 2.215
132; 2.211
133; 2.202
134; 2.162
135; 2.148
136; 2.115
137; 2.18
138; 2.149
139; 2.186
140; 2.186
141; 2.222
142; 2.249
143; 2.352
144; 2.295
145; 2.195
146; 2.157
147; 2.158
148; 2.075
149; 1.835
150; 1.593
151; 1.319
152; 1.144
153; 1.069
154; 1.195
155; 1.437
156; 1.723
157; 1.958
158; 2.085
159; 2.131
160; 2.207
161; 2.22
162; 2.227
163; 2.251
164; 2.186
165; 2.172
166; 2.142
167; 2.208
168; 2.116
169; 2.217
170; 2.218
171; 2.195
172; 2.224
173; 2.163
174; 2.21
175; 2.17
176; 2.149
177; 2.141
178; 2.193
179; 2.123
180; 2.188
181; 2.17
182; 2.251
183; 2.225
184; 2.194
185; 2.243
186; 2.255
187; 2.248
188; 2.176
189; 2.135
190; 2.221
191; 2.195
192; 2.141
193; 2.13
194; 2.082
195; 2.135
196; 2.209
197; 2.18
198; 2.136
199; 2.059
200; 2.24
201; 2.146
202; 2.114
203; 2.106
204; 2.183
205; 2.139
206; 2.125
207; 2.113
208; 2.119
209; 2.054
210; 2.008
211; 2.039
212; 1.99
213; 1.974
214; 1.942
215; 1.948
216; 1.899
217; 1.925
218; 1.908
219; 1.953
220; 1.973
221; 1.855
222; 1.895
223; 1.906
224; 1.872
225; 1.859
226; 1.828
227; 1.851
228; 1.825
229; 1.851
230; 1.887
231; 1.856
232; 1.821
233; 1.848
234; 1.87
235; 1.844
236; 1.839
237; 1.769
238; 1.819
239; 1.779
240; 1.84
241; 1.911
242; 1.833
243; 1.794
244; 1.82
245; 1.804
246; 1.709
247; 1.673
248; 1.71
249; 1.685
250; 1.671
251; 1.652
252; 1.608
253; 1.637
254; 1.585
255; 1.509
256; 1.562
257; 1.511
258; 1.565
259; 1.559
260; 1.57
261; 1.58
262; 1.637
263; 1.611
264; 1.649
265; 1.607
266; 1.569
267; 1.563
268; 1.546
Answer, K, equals 1.12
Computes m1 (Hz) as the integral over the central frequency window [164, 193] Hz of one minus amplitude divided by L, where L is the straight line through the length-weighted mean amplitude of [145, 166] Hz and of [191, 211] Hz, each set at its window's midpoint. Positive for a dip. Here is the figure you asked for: -2.7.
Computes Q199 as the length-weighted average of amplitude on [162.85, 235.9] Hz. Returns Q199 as 2.07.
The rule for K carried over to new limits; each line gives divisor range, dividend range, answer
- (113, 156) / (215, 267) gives 0.86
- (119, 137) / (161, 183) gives 1.01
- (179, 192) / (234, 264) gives 0.77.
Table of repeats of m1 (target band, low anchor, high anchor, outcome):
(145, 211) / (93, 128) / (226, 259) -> -4.5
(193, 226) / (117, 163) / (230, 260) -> -3.6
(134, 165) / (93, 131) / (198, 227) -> 1.7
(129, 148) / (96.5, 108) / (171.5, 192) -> -0.2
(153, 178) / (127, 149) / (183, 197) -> 1.4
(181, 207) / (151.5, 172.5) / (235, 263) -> -4.2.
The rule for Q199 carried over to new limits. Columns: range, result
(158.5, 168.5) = 2.19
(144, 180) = 2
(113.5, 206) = 2.11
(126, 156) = 1.99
